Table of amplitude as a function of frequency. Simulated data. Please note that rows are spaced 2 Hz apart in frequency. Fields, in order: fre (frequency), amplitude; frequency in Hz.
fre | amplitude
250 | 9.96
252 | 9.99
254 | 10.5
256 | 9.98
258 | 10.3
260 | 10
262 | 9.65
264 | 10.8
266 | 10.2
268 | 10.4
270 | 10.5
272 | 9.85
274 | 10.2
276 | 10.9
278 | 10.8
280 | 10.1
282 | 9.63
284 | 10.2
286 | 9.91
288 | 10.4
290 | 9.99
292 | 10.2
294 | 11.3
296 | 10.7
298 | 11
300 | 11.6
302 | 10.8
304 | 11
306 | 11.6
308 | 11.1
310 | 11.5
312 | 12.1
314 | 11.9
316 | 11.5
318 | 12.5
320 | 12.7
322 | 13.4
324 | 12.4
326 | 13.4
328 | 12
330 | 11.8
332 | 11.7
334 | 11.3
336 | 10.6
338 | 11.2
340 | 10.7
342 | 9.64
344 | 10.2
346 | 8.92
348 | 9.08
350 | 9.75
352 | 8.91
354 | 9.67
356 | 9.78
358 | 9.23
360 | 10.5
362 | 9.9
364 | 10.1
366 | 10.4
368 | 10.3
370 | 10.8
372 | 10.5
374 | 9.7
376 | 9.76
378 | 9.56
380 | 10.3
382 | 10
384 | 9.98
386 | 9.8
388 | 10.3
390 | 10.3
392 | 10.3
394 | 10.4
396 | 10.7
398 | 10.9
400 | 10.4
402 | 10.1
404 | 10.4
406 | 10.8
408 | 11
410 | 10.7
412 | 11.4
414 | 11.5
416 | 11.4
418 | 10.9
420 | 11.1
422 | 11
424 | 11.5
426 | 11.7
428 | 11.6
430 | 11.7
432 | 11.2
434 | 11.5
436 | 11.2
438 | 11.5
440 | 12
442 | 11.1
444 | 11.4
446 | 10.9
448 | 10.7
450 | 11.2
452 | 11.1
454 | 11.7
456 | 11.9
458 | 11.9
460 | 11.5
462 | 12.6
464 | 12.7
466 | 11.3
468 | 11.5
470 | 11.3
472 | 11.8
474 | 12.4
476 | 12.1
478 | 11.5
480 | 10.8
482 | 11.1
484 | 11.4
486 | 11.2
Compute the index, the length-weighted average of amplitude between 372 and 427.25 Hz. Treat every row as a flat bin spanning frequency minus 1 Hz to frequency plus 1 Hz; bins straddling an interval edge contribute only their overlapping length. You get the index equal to 10.6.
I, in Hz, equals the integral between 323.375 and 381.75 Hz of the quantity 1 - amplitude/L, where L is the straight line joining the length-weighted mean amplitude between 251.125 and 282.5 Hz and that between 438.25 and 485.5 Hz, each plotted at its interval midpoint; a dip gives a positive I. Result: 2.2 Hz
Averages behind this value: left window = 10.2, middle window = 10.4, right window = 11.6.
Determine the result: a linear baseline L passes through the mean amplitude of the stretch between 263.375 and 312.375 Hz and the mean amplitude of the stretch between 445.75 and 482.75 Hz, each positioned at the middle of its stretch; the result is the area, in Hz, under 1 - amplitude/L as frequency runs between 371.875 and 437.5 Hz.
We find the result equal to 3.2 Hz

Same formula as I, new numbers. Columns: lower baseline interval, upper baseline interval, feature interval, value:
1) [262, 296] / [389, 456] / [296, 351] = -3.87 Hz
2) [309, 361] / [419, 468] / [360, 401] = 3.62 Hz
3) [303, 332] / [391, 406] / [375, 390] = 1.12 Hz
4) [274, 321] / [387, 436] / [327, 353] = 1.27 Hz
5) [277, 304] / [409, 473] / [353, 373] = 1.56 Hz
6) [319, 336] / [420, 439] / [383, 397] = 1.76 Hz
